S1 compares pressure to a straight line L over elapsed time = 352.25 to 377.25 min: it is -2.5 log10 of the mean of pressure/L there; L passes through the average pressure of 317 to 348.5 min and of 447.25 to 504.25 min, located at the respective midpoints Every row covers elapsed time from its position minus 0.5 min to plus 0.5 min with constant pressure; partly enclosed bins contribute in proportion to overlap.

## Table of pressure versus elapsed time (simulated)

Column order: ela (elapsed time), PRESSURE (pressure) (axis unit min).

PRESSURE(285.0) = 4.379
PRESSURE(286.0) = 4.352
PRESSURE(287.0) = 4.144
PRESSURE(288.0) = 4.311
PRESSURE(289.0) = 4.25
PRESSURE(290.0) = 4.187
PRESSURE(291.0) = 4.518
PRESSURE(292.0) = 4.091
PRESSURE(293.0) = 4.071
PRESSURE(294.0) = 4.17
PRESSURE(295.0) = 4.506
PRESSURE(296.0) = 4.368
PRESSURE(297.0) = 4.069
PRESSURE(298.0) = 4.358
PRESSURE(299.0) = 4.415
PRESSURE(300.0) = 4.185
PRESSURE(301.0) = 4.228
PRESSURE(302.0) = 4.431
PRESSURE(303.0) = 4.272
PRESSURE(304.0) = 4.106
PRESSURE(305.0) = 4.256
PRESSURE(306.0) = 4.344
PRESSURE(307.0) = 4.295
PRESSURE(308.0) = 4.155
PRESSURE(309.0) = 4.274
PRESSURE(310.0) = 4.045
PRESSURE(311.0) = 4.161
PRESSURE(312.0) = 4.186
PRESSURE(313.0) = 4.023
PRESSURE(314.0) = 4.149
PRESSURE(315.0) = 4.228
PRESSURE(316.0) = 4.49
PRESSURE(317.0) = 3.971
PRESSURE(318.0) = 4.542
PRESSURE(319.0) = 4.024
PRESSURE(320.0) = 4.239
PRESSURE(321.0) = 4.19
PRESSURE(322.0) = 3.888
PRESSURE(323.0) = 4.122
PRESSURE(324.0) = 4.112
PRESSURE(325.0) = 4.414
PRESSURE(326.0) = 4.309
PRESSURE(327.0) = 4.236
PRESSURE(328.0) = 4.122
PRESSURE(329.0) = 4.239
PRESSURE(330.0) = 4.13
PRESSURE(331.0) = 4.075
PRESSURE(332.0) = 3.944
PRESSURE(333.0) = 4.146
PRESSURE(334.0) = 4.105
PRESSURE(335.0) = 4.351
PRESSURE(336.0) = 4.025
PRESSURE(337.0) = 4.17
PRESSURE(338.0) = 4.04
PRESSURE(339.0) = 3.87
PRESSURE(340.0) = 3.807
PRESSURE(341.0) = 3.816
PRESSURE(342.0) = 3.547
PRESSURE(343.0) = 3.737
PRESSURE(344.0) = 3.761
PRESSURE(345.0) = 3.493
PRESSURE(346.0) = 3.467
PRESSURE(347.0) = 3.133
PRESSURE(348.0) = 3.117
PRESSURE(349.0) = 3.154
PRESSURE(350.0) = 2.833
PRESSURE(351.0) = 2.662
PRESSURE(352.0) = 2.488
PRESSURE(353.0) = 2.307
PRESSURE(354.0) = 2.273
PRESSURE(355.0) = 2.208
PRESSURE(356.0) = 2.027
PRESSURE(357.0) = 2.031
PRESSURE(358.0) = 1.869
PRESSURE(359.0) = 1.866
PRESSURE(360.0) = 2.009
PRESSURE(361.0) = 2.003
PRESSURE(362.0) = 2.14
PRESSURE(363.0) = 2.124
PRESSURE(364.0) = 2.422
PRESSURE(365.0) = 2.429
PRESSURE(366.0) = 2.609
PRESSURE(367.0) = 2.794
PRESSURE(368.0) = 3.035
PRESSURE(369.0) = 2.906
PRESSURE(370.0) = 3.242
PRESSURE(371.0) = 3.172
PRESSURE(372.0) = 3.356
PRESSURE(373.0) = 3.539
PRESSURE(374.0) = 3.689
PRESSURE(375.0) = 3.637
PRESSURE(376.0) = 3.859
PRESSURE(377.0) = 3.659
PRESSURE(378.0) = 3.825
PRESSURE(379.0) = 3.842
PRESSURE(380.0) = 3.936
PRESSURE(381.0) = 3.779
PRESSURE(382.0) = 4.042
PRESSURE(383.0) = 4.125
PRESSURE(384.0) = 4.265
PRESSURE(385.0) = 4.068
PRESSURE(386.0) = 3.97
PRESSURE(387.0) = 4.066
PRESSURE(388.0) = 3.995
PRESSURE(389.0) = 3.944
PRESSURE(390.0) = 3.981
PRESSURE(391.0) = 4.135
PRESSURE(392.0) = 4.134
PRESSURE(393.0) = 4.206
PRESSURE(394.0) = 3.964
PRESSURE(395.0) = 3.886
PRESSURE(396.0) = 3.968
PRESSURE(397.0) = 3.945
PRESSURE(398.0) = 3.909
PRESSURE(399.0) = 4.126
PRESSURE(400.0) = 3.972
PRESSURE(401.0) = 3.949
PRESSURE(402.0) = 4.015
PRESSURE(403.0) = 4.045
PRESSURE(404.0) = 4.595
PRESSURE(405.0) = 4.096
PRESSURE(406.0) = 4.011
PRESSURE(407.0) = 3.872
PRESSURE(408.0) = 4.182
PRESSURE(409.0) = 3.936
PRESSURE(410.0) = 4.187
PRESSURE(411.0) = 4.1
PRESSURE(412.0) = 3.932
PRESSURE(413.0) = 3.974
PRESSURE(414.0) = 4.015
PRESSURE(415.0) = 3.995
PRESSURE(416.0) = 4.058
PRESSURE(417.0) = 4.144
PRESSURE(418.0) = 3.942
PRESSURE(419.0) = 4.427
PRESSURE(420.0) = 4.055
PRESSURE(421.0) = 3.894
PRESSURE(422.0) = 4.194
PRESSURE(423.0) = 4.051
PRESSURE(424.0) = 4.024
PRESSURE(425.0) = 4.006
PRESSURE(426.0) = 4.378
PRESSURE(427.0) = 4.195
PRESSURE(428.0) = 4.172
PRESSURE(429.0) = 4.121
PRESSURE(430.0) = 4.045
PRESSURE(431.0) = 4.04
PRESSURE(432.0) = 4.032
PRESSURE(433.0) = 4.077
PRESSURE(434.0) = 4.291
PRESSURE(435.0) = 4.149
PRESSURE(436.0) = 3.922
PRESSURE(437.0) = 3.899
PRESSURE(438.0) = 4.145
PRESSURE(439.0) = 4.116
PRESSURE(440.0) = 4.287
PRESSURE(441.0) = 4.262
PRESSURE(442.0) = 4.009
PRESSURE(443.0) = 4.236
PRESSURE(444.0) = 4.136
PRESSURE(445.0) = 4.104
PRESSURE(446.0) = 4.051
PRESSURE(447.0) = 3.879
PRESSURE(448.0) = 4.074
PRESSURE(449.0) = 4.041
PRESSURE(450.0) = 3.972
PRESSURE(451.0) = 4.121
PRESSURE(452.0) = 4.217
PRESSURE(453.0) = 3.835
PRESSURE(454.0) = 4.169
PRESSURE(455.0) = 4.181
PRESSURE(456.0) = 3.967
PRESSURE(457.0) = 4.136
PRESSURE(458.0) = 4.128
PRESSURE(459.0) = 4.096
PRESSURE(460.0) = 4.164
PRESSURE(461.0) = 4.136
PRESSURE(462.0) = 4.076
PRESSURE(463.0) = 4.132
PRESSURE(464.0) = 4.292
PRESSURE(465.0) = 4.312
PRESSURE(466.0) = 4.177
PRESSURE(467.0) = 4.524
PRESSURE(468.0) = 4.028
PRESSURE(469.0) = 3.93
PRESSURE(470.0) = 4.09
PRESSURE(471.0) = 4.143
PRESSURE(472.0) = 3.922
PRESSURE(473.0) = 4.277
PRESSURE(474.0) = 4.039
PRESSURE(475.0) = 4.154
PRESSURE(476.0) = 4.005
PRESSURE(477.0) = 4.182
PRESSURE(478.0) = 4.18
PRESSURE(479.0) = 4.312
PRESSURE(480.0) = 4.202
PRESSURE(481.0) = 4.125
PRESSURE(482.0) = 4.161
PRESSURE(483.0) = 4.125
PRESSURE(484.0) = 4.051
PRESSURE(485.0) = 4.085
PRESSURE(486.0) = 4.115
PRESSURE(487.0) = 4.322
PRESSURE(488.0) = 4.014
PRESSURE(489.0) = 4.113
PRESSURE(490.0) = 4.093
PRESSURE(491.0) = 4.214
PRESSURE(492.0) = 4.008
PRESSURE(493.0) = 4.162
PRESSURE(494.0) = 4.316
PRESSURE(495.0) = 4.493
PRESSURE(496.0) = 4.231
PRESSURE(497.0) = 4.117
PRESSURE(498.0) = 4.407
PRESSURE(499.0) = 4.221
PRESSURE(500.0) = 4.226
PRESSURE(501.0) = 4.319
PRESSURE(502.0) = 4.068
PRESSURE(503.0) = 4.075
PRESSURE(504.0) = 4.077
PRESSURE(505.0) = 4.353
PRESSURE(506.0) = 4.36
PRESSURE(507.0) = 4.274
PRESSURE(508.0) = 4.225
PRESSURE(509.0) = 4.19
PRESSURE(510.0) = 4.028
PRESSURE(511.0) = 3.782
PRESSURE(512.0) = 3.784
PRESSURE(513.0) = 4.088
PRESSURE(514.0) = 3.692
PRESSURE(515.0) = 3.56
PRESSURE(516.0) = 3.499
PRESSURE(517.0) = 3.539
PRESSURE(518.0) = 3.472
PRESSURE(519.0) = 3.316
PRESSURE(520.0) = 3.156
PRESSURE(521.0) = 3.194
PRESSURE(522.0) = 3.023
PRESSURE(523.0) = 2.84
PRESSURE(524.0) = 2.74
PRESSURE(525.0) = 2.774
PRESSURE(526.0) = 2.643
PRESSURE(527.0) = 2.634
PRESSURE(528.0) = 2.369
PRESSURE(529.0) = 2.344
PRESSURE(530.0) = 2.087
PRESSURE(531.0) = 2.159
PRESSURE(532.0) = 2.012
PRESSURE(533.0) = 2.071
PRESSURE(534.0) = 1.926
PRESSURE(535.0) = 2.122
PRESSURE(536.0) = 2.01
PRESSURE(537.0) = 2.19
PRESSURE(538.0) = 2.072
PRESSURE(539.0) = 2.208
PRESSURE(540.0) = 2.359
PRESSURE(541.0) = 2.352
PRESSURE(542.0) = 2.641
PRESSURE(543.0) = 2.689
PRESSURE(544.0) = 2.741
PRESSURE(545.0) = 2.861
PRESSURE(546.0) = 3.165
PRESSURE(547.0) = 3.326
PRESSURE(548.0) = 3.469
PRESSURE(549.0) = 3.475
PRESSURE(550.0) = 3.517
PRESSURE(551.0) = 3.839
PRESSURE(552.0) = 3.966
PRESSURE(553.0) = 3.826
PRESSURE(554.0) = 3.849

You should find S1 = 0.440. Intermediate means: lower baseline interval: 3.97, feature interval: 2.68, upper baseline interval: 4.15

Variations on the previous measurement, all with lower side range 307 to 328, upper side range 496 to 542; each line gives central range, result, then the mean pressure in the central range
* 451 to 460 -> -0.16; 4.1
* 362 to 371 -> 0.42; 2.69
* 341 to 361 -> 0.42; 2.74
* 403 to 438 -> -0.11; 4.09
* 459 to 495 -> -0.21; 4.15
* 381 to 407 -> -0.06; 4.05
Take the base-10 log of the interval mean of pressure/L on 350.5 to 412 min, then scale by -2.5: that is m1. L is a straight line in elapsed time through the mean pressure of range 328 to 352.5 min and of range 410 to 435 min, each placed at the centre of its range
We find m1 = 0.14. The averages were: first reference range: 3.68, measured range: 3.44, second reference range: 4.09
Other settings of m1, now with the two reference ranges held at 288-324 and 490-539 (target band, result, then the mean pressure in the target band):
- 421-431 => -0.10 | 4.12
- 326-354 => 0.13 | 3.65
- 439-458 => -0.12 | 4.09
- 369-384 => 0.07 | 3.69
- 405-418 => -0.06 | 4.03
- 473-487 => -0.17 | 4.15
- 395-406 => -0.06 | 4.05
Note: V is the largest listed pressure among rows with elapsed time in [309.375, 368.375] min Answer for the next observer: 4.542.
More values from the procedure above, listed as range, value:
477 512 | 4.493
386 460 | 4.595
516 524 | 3.539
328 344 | 4.351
